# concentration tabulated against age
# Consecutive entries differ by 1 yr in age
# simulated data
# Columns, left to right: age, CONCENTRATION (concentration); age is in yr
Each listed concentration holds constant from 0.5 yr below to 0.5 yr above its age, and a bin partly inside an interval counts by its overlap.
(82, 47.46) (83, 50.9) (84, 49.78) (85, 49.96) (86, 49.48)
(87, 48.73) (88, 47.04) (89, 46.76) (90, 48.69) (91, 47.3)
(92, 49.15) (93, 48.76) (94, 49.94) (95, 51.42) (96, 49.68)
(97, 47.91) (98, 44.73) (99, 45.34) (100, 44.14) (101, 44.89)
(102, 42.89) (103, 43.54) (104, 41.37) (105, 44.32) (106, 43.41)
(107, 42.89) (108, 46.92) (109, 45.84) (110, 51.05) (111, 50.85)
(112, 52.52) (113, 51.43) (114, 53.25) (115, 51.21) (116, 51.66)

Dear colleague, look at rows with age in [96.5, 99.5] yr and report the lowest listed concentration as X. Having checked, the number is 44.73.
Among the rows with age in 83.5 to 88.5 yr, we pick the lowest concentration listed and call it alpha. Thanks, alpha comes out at 47.04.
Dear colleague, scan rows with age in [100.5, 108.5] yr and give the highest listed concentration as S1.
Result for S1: 46.92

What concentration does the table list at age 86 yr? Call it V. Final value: 49.48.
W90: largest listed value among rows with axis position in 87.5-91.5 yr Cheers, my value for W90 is 48.69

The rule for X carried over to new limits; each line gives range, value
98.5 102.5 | 42.89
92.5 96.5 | 48.76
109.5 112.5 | 50.85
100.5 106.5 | 41.37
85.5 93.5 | 46.76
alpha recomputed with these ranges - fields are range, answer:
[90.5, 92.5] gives 47.3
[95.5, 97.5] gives 47.91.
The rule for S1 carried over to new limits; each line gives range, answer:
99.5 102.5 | 44.89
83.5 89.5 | 49.96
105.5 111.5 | 51.05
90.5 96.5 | 51.42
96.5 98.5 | 47.91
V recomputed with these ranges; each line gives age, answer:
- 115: 51.21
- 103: 43.54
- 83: 50.9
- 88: 47.04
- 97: 47.91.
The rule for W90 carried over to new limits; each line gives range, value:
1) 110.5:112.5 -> 52.52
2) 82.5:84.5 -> 50.9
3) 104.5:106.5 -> 44.32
